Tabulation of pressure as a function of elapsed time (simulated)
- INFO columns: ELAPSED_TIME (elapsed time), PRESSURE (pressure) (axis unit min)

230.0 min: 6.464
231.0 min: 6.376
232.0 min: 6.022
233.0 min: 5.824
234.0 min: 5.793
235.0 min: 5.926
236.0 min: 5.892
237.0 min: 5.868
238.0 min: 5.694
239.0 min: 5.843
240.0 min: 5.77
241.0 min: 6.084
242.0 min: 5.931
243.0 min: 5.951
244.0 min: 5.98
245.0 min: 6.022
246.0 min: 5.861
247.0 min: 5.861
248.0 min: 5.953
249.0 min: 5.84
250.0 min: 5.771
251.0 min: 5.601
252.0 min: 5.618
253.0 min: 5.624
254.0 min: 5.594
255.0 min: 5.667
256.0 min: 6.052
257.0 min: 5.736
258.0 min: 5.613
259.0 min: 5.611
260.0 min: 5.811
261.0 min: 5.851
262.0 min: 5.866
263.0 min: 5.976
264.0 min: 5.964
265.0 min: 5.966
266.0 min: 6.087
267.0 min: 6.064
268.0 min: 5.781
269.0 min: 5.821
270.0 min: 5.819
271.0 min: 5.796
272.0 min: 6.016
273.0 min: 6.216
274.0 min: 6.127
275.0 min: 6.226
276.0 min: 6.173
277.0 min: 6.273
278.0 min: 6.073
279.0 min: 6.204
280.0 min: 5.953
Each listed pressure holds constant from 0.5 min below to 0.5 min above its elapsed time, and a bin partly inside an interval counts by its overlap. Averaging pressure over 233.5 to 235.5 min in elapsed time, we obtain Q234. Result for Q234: 5.86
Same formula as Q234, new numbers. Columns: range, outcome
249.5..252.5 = 5.66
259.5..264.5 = 5.89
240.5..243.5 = 5.99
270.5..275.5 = 6.08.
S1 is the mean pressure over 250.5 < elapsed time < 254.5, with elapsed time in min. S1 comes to 5.61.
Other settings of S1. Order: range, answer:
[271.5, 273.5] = 6.12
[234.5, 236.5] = 5.91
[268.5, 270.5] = 5.82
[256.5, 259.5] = 5.65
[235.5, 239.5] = 5.82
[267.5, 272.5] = 5.85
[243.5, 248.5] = 5.94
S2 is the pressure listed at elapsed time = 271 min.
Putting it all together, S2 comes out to 5.796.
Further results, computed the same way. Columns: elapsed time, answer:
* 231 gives 6.376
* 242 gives 5.931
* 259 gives 5.611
